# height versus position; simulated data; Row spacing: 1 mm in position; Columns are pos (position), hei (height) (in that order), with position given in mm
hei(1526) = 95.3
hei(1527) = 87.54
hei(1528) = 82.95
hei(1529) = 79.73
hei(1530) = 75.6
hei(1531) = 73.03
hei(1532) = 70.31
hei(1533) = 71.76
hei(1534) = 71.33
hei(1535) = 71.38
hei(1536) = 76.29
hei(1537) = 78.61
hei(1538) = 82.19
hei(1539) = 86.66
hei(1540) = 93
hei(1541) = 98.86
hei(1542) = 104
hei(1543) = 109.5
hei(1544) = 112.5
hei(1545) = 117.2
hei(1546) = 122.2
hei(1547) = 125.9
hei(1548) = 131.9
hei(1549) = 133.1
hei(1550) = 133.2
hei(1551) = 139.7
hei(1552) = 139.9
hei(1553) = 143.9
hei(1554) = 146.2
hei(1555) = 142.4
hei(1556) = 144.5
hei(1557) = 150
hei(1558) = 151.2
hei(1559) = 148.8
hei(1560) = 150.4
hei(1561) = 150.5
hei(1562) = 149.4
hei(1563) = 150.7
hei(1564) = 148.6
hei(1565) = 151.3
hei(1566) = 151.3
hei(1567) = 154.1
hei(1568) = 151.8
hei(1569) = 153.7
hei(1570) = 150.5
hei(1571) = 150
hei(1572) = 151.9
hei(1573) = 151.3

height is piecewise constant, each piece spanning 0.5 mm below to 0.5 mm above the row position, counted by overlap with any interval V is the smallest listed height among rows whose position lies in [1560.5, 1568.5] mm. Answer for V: 148.6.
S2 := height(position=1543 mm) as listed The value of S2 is 109.5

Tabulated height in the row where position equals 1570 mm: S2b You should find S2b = 150.5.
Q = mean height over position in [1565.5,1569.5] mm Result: 153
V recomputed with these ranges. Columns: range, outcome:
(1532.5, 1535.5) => 71.33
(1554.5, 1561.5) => 142.4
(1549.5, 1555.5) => 133.2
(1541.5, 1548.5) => 104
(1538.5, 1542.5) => 86.66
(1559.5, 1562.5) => 149.4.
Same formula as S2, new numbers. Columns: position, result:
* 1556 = 144.5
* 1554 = 146.2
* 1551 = 139.7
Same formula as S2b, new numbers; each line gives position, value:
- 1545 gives 117.2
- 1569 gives 153.7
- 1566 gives 151.3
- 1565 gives 151.3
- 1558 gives 151.2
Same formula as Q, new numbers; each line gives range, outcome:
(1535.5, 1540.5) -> 83.3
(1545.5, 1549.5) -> 128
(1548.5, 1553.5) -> 138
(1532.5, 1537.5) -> 73.9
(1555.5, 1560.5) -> 149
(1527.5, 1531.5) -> 77.8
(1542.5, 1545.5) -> 113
